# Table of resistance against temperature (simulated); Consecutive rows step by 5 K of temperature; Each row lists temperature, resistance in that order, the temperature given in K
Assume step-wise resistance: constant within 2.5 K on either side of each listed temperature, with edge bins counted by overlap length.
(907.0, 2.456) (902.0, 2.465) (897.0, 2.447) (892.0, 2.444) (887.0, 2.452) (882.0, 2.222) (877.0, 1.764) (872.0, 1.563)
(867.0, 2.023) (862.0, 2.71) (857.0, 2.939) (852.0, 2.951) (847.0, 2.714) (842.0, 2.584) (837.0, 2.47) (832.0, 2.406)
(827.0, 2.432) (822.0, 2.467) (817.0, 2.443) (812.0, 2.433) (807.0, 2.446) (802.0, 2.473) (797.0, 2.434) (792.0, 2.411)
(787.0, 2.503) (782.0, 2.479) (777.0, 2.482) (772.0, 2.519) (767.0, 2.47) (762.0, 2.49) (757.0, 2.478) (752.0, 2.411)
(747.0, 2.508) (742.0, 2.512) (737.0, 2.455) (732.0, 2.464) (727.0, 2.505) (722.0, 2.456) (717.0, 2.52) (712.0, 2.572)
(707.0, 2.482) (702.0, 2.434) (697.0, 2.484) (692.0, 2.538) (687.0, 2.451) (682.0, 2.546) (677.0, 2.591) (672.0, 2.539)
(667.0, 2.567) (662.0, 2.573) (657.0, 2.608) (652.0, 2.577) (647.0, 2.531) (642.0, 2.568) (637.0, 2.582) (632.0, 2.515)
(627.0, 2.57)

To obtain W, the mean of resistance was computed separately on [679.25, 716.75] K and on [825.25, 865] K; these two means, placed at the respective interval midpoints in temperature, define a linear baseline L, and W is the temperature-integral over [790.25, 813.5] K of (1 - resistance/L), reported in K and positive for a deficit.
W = 1.46 K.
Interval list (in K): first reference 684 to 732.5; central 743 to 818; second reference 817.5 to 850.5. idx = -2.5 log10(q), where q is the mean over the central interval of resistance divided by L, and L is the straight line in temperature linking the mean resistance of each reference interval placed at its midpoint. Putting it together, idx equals 0.02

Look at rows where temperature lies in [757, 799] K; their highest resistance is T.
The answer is 2.519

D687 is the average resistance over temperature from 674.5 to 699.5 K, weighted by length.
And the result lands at 2.52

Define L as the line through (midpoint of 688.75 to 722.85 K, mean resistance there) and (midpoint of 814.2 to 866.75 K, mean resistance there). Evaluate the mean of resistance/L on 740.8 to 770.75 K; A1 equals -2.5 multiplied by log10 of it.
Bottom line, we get 0.02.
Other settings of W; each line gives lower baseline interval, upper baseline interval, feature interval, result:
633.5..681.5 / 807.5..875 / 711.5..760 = 0.77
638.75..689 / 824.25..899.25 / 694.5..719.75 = 0.26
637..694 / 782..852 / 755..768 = 0.19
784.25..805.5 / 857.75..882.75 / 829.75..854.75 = -4.45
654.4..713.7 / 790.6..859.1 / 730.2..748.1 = 0.37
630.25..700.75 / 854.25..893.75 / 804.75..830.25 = -1.11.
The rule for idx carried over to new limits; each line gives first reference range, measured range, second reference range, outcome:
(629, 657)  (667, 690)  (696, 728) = -0.004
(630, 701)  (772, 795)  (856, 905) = -0.031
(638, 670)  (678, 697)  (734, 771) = 0.010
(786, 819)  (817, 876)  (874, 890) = -0.083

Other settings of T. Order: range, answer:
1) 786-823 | 2.503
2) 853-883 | 2.939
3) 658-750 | 2.591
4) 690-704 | 2.538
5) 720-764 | 2.512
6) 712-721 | 2.572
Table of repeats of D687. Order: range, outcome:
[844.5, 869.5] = 2.67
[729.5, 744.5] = 2.48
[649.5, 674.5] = 2.57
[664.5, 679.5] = 2.57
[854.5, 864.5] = 2.82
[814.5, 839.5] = 2.44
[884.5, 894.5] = 2.45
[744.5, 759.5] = 2.47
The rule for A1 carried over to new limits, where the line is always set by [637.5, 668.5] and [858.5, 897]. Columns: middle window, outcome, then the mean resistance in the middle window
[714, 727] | -0.01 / 2.49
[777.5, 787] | -0.06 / 2.49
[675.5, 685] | -0.01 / 2.56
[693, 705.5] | 0.01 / 2.47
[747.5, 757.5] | -0.02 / 2.45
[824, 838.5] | -0.07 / 2.43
